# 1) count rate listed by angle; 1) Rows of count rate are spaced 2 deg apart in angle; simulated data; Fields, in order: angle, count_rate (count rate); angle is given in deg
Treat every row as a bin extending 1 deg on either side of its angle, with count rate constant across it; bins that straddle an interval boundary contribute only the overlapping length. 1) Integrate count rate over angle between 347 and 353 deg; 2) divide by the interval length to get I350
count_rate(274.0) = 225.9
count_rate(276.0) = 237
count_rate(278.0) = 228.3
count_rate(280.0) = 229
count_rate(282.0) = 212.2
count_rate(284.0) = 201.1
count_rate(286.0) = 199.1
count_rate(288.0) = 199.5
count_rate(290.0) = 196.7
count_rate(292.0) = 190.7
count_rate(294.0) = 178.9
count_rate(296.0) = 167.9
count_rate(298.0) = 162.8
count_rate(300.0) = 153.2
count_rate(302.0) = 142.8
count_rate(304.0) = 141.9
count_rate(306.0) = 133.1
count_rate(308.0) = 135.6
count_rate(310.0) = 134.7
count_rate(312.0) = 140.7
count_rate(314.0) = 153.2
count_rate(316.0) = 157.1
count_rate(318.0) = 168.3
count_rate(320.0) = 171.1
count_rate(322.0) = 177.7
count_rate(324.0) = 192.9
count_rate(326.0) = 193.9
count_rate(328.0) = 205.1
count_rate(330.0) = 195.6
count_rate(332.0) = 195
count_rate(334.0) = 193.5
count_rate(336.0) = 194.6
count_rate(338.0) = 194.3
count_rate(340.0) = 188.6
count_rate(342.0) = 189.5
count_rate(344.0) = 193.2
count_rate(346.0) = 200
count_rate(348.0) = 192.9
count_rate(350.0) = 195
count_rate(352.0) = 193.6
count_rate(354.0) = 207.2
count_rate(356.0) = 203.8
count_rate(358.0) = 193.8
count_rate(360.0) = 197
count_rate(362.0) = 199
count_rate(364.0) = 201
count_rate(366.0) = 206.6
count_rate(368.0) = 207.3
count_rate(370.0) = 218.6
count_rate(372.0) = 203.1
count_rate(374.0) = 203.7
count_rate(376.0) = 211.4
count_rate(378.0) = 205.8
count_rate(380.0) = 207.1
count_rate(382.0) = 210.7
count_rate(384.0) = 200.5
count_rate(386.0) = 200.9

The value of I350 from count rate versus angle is 194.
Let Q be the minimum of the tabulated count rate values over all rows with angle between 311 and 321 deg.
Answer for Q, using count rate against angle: 140.7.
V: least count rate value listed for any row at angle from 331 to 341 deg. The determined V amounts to 188.6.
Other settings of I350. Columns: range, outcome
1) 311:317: 150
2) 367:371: 213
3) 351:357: 202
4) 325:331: 198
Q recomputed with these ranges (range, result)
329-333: 195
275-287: 199.1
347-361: 192.9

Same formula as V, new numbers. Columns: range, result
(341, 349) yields 189.5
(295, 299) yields 162.8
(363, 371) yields 201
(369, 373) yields 203.1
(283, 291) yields 196.7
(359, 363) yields 197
